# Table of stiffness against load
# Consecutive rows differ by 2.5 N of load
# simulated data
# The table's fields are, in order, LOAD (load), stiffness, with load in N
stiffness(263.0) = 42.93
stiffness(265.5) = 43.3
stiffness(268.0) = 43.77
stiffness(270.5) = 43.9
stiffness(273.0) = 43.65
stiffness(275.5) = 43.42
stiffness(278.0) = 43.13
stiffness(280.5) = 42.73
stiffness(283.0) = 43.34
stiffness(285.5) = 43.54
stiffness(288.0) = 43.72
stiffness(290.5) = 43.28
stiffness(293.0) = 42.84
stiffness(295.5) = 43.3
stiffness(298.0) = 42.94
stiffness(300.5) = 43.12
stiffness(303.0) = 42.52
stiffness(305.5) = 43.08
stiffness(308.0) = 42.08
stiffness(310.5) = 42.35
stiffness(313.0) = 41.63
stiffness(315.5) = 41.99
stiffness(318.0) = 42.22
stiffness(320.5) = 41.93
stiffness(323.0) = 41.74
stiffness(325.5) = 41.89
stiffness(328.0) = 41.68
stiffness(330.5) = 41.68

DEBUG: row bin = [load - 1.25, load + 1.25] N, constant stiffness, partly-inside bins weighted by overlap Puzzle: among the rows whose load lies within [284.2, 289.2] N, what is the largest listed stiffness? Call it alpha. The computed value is 43.72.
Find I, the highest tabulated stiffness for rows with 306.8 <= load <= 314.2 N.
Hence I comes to 42.35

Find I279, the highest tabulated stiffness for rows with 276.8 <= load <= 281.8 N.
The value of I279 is 43.13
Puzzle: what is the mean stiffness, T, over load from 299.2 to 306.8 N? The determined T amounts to 42.9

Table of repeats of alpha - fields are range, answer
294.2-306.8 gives 43.3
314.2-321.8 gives 42.22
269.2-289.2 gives 43.9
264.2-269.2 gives 43.77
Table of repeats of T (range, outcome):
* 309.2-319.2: 42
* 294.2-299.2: 43.1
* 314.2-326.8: 42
